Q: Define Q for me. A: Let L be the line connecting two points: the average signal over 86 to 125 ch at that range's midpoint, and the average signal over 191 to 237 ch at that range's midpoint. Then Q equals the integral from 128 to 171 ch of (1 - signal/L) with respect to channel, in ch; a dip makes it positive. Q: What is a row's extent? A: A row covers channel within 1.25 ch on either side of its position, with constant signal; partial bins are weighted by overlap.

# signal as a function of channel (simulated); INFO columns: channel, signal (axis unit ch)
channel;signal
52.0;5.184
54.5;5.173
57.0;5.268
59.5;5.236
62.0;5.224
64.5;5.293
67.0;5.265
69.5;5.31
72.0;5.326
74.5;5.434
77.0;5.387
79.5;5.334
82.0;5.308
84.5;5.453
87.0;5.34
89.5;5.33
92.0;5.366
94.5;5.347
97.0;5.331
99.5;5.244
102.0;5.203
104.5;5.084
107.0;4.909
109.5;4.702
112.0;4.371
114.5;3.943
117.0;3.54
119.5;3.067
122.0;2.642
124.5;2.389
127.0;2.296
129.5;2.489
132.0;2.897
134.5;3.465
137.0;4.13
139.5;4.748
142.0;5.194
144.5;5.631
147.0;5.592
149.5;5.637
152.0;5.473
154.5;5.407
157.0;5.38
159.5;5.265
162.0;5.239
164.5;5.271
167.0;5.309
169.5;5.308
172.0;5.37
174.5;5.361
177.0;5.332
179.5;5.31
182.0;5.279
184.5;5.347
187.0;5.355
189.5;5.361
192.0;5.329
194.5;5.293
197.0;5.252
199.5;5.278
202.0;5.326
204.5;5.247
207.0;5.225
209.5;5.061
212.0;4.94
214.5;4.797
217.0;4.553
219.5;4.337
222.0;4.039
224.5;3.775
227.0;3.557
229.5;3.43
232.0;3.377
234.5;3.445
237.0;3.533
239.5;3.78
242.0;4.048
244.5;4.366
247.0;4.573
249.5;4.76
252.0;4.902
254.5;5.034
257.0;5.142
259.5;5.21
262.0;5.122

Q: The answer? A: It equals -2.9 ch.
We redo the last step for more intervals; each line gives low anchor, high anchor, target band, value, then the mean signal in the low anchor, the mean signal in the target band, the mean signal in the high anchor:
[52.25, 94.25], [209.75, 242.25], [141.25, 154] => -2.3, 5.31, 5.51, 4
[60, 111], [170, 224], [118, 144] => 9.0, 5.25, 3.4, 5.1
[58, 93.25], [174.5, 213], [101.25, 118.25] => 2.5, 5.33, 4.52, 5.27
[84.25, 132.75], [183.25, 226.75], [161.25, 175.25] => -1.9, 4.24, 5.31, 4.94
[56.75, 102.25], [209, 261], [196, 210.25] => -2.3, 5.32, 5.24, 4.31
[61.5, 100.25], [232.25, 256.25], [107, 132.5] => 8.8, 5.33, 3.33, 4.25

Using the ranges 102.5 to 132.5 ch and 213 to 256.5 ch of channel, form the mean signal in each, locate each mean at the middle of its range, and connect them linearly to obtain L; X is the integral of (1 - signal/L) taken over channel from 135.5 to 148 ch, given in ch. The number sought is -4.4 ch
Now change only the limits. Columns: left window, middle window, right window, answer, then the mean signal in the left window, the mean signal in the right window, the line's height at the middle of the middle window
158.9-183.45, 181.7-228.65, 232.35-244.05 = -3.9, 5.31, 3.72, 4.5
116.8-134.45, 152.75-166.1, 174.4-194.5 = -3.4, 2.76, 5.33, 4.24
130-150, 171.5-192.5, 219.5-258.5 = -4.7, 4.54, 4.13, 4.37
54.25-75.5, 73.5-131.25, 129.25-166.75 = 7.1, 5.28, 4.86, 5.09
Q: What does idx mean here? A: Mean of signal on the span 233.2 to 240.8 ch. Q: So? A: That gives 3.59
